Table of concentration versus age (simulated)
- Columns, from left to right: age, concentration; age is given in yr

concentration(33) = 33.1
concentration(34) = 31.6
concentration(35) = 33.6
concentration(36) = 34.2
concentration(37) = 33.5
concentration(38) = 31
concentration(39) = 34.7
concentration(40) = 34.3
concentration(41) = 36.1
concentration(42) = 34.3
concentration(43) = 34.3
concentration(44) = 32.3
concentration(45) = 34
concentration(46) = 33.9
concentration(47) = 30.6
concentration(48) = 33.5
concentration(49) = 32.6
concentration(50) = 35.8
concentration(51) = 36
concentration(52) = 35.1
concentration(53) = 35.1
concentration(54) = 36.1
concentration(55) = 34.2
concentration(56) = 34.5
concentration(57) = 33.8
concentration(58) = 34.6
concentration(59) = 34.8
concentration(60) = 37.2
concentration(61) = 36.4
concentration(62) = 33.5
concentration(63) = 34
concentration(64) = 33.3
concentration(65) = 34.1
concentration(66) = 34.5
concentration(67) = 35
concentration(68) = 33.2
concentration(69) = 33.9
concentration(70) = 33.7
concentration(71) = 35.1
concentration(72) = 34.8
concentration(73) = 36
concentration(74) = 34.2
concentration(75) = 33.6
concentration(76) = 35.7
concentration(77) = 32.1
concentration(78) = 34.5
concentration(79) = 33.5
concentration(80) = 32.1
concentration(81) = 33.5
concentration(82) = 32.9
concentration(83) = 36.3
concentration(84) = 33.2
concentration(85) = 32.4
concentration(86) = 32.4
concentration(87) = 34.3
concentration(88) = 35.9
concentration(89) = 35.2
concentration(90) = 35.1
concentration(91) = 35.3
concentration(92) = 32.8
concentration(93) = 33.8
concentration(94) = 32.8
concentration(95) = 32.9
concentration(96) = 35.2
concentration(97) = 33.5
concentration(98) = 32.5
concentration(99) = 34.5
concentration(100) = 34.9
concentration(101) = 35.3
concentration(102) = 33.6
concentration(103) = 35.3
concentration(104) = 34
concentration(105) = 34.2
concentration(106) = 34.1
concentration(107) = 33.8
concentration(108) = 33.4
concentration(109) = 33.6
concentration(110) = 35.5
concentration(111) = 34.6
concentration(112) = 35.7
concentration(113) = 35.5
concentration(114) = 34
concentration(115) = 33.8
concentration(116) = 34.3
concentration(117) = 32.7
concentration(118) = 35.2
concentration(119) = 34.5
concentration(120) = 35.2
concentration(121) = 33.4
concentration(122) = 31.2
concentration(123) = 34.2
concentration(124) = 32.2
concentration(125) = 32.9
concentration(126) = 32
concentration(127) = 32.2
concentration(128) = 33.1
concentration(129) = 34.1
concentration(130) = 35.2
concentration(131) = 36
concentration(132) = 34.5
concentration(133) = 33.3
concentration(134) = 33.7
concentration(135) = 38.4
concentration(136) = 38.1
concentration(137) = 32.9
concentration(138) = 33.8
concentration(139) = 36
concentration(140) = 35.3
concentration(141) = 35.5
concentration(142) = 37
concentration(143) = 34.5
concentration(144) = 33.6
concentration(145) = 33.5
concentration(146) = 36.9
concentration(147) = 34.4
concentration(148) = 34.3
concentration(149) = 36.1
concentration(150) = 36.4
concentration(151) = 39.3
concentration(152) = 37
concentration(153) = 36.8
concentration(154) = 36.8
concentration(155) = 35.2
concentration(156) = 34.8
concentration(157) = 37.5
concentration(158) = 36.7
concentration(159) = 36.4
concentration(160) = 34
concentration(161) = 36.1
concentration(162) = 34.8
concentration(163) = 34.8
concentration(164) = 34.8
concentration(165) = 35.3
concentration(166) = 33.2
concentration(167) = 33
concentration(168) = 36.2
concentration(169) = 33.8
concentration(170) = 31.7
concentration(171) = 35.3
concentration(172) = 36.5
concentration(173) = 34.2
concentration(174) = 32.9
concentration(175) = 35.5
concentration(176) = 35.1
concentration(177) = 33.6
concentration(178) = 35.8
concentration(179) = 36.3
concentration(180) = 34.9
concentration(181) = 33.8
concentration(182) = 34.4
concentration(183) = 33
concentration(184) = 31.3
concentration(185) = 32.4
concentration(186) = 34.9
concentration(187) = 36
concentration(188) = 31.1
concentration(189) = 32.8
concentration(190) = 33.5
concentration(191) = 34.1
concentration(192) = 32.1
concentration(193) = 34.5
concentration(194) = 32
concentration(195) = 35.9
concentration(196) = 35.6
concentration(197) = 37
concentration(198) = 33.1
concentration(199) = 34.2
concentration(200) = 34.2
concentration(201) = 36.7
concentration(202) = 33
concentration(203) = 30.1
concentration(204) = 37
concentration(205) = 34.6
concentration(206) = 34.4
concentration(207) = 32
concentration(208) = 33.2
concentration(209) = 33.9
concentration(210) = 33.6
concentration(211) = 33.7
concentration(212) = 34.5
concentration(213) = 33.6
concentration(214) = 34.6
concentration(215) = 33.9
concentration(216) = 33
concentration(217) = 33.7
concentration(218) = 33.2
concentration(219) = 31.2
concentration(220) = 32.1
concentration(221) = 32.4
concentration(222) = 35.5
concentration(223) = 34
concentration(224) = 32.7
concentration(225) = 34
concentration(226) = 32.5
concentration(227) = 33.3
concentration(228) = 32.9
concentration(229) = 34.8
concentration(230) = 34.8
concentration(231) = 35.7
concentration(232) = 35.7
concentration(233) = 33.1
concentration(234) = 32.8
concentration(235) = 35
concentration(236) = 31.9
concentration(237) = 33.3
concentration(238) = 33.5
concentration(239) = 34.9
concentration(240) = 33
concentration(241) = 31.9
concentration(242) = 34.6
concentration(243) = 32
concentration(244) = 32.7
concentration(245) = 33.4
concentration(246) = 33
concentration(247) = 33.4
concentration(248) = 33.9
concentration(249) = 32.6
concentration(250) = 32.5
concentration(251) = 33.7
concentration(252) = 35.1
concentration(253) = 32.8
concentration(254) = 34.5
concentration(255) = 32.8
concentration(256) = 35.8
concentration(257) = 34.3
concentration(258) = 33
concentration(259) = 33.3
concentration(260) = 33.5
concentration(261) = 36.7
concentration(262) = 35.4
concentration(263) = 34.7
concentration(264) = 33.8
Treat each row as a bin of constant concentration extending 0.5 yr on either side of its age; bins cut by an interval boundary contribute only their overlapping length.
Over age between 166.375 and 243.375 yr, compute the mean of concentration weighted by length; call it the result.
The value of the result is 33.9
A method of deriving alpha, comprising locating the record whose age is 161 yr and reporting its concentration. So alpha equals 36.1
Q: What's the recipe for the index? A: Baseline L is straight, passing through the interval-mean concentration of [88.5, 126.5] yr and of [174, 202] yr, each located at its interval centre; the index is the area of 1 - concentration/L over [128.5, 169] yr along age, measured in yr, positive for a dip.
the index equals -1.5 yr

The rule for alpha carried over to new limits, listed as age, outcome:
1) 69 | 33.9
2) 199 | 34.2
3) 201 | 36.7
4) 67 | 35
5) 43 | 34.3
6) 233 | 33.1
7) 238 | 33.5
